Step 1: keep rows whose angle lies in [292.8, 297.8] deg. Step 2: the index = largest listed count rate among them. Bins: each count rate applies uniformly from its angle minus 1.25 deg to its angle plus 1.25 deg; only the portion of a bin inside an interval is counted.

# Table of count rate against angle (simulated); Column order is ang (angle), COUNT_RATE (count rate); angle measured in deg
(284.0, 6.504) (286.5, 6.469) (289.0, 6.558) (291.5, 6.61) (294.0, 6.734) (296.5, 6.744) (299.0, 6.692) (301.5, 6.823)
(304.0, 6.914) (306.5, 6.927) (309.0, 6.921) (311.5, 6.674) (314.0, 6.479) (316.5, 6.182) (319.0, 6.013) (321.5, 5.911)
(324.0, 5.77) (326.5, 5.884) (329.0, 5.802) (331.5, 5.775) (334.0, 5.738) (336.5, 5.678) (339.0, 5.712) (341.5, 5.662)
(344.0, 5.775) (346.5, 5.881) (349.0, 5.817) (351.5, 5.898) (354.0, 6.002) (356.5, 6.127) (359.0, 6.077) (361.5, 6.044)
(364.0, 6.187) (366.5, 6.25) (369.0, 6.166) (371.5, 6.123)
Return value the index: 6.744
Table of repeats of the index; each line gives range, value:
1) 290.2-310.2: 6.927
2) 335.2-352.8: 5.898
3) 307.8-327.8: 6.921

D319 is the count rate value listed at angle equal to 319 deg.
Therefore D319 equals 6.013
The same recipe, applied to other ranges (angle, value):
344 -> 5.775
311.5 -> 6.674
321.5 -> 5.911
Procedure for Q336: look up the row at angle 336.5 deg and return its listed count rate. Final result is 5.678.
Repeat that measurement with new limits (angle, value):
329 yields 5.802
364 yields 6.187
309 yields 6.921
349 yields 5.817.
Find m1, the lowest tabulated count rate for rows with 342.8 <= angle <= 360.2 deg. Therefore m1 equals 5.775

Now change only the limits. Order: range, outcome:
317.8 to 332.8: 5.77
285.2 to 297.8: 6.469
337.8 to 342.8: 5.662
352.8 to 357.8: 6.002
